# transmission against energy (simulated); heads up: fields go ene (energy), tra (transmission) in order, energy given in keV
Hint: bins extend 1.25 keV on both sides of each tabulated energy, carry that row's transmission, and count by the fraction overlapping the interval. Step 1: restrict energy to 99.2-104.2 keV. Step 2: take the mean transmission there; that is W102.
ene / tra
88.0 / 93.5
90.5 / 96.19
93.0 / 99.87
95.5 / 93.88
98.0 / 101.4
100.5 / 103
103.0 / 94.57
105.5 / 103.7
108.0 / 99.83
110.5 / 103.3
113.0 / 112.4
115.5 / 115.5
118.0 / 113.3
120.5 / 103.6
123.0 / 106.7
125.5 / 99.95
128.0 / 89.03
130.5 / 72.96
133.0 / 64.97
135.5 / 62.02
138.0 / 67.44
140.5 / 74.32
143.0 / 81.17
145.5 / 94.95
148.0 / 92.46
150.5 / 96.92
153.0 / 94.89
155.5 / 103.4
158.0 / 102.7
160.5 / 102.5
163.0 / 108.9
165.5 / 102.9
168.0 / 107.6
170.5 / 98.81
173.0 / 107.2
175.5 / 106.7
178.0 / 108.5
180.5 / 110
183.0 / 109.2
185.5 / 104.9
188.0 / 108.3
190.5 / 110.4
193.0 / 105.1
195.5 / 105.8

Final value 98.9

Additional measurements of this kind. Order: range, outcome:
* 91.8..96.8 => 96.9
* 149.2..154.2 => 95.9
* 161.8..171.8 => 105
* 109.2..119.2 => 111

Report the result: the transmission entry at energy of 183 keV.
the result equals 109.2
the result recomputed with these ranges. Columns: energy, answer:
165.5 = 102.9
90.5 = 96.19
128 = 89.03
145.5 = 94.95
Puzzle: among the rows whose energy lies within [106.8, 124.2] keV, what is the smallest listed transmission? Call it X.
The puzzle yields 99.83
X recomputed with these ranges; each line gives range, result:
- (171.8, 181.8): 106.7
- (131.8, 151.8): 62.02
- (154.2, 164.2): 102.5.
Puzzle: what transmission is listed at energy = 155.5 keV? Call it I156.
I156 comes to 103.4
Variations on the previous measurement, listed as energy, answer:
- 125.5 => 99.95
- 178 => 108.5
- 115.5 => 115.5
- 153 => 94.89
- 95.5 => 93.88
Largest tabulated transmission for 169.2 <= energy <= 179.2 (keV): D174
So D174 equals 108.5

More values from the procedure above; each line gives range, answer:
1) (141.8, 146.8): 94.95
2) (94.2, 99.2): 101.4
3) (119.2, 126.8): 106.7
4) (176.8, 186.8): 110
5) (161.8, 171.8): 108.9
